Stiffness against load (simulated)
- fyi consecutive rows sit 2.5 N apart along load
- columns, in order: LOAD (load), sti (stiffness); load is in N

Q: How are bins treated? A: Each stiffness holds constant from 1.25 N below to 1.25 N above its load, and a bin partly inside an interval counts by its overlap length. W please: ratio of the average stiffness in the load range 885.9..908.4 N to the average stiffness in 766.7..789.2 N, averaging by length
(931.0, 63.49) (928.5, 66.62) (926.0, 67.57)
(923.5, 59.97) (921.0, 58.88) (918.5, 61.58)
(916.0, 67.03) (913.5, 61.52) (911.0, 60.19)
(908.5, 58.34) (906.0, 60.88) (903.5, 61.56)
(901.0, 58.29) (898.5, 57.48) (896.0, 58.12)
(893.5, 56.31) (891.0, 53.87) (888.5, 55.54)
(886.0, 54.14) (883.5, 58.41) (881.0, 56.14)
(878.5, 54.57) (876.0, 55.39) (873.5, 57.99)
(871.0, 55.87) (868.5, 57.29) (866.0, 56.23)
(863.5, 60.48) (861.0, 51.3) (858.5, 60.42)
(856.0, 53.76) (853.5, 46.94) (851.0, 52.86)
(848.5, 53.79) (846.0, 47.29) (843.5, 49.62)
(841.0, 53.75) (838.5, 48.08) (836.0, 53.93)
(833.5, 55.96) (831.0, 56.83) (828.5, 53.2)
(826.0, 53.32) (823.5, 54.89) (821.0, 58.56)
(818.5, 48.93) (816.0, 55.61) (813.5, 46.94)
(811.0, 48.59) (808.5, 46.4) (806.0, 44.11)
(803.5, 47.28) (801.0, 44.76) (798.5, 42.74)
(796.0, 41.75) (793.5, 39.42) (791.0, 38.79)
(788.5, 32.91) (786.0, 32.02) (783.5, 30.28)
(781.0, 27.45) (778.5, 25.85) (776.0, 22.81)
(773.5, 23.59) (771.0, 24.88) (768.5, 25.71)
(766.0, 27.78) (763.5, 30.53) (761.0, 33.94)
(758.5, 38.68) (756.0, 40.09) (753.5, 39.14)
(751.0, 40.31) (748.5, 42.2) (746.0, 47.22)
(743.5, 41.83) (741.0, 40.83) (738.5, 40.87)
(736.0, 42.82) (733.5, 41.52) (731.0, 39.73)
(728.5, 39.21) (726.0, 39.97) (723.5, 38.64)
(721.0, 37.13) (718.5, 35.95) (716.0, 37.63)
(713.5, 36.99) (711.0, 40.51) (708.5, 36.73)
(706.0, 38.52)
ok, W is 2.12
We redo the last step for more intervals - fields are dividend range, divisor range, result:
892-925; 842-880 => 1.11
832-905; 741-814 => 1.50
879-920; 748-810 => 1.66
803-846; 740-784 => 1.54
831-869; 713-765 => 1.36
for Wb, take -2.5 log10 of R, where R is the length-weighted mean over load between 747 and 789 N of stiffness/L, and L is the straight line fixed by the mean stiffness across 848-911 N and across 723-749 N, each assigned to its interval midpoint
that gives 0.37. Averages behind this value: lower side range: 41.4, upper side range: 56.3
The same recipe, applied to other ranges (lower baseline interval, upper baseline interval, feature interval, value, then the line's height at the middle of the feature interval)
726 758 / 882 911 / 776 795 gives 0.396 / 45.8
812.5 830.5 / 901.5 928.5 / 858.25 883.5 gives 0.025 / 57.8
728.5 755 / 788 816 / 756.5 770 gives 0.314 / 42.4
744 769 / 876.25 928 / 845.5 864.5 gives -0.032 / 51.9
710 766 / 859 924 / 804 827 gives -0.044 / 48.6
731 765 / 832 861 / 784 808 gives 0.146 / 46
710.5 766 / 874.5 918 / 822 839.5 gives -0.076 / 50.3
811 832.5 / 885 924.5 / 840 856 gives 0.086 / 55.1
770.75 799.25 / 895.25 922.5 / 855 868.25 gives -0.144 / 49.5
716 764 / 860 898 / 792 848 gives -0.010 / 49.1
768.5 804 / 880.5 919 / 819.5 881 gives -0.148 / 47.6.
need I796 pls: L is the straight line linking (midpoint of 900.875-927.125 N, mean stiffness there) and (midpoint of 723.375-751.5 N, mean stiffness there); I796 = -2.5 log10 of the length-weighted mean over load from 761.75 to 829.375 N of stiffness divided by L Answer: 0.22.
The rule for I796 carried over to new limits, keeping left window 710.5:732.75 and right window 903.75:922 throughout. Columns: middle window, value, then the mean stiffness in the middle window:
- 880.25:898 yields 0.04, 56.1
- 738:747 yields -0.05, 42.7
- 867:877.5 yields 0.00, 56.6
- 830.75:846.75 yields 0.01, 52.1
